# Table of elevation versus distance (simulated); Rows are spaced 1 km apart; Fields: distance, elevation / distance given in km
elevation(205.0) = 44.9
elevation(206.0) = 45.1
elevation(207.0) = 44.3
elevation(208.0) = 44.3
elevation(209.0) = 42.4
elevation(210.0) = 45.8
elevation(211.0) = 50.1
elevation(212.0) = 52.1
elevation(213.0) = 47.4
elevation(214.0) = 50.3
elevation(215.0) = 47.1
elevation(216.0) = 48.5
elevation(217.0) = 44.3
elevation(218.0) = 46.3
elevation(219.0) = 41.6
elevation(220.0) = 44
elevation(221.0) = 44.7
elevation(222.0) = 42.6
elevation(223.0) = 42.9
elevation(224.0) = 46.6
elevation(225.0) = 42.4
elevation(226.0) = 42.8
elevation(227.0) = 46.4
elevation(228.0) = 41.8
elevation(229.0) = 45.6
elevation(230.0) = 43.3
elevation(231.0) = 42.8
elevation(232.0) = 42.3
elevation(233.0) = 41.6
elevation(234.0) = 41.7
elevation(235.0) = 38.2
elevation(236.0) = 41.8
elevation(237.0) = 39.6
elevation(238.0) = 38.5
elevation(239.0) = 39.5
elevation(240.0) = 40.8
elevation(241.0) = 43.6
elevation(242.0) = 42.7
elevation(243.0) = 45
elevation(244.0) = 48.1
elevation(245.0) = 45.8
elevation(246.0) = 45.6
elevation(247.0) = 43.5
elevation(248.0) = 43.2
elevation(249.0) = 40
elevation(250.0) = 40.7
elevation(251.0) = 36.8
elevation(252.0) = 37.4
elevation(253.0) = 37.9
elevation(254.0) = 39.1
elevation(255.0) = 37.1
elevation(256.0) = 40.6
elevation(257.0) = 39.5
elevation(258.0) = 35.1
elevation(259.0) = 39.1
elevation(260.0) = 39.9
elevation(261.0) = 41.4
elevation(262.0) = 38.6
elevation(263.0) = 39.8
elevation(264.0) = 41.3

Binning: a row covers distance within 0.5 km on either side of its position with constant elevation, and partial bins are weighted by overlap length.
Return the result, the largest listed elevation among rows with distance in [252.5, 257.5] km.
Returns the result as 40.6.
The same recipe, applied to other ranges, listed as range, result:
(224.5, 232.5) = 46.4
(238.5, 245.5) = 48.1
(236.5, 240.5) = 40.8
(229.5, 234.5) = 43.3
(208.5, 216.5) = 52.1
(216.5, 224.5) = 46.6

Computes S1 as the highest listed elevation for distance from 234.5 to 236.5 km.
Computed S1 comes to 41.8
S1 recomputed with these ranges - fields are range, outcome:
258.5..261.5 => 41.4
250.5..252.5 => 37.4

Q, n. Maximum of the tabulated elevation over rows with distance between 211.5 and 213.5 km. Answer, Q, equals 52.1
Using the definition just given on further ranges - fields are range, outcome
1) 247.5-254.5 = 43.2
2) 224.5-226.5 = 42.8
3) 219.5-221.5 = 44.7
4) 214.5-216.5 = 48.5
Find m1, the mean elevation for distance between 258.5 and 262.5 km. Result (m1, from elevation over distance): 39.8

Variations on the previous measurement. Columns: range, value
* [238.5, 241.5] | 41.3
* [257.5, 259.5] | 37.1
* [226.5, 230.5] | 44.3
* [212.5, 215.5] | 48.3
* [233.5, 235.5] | 40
